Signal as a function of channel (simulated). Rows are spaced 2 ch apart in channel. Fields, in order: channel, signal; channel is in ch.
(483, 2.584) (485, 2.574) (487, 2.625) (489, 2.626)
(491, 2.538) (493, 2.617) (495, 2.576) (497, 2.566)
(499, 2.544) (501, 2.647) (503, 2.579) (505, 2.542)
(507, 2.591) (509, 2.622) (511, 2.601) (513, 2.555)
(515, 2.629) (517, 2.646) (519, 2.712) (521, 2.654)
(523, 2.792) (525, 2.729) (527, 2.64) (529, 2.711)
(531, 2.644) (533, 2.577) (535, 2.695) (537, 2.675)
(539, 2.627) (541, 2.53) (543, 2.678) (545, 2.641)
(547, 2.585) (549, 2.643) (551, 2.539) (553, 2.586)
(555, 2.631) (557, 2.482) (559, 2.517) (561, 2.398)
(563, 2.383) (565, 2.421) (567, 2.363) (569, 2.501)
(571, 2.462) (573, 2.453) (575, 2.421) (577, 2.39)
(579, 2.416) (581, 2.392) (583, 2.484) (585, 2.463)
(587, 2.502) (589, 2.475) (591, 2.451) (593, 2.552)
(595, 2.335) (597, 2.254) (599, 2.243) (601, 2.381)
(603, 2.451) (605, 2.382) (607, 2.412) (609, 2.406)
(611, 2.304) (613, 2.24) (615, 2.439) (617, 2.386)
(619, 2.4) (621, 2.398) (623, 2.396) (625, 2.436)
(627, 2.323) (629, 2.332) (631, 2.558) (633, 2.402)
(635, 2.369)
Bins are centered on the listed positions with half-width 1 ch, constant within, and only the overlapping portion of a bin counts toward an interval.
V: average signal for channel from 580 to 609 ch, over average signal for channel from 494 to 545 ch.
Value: 0.9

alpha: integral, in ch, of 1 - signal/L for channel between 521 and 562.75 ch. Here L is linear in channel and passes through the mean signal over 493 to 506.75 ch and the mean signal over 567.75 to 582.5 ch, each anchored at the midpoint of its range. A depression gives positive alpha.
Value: -1.90 ch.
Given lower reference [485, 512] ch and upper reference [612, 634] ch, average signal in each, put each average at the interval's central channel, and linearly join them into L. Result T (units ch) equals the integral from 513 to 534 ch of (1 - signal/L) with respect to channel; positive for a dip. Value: -1.0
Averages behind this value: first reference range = 2.59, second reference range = 2.39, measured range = 2.67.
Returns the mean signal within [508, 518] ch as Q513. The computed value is 2.61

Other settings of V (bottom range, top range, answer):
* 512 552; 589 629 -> 0.90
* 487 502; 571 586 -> 0.94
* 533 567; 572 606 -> 0.94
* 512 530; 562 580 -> 0.91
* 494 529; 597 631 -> 0.90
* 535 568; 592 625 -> 0.93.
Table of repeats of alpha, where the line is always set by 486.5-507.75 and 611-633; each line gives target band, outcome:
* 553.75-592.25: 0.2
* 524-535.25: -0.6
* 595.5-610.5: 0.4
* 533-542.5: -0.4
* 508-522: -0.4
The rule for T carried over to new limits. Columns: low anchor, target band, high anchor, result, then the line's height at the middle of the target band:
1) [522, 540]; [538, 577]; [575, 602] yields 0.6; 2.55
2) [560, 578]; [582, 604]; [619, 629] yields -0.1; 2.4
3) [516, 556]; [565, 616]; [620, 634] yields 1.9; 2.5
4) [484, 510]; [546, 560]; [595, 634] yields -0.5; 2.49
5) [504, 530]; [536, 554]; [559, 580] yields -0.6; 2.53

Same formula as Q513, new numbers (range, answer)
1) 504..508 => 2.57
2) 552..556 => 2.61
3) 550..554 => 2.56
